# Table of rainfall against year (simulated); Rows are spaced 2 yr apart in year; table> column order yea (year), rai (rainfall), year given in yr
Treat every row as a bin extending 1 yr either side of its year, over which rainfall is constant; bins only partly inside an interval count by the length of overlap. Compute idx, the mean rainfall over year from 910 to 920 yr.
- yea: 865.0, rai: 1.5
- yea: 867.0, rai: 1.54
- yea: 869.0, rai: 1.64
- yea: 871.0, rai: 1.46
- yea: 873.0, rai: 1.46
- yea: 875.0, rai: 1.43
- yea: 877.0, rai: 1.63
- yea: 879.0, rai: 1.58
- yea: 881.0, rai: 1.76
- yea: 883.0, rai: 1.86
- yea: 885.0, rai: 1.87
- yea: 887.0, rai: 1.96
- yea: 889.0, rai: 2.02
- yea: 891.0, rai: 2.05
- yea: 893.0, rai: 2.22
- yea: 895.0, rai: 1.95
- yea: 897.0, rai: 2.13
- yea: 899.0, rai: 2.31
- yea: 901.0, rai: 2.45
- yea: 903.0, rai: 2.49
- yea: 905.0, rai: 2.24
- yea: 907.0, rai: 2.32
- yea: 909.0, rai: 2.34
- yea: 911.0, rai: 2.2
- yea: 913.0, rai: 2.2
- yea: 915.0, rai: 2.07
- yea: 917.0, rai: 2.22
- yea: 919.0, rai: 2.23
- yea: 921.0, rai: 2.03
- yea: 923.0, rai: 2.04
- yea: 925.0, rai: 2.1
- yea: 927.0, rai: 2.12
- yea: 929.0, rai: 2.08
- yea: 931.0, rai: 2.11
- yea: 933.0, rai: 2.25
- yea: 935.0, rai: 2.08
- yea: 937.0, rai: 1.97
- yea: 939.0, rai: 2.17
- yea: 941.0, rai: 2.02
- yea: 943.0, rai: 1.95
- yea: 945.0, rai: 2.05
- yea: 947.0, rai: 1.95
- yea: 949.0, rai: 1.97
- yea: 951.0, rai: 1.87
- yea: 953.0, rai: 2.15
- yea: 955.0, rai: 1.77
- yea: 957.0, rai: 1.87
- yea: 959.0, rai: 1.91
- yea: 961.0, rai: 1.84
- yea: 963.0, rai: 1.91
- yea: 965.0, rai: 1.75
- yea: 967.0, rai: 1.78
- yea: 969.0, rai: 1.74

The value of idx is 2.18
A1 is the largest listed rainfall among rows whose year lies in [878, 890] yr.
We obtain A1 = 2.02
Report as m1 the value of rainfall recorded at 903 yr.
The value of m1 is 2.49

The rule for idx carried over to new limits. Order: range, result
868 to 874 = 1.52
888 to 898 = 2.07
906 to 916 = 2.23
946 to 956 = 1.94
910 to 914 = 2.2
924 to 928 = 2.11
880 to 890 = 1.89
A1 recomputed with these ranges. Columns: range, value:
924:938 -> 2.25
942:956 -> 2.15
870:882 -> 1.76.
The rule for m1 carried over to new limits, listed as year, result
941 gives 2.02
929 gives 2.08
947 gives 1.95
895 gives 1.95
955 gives 1.77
